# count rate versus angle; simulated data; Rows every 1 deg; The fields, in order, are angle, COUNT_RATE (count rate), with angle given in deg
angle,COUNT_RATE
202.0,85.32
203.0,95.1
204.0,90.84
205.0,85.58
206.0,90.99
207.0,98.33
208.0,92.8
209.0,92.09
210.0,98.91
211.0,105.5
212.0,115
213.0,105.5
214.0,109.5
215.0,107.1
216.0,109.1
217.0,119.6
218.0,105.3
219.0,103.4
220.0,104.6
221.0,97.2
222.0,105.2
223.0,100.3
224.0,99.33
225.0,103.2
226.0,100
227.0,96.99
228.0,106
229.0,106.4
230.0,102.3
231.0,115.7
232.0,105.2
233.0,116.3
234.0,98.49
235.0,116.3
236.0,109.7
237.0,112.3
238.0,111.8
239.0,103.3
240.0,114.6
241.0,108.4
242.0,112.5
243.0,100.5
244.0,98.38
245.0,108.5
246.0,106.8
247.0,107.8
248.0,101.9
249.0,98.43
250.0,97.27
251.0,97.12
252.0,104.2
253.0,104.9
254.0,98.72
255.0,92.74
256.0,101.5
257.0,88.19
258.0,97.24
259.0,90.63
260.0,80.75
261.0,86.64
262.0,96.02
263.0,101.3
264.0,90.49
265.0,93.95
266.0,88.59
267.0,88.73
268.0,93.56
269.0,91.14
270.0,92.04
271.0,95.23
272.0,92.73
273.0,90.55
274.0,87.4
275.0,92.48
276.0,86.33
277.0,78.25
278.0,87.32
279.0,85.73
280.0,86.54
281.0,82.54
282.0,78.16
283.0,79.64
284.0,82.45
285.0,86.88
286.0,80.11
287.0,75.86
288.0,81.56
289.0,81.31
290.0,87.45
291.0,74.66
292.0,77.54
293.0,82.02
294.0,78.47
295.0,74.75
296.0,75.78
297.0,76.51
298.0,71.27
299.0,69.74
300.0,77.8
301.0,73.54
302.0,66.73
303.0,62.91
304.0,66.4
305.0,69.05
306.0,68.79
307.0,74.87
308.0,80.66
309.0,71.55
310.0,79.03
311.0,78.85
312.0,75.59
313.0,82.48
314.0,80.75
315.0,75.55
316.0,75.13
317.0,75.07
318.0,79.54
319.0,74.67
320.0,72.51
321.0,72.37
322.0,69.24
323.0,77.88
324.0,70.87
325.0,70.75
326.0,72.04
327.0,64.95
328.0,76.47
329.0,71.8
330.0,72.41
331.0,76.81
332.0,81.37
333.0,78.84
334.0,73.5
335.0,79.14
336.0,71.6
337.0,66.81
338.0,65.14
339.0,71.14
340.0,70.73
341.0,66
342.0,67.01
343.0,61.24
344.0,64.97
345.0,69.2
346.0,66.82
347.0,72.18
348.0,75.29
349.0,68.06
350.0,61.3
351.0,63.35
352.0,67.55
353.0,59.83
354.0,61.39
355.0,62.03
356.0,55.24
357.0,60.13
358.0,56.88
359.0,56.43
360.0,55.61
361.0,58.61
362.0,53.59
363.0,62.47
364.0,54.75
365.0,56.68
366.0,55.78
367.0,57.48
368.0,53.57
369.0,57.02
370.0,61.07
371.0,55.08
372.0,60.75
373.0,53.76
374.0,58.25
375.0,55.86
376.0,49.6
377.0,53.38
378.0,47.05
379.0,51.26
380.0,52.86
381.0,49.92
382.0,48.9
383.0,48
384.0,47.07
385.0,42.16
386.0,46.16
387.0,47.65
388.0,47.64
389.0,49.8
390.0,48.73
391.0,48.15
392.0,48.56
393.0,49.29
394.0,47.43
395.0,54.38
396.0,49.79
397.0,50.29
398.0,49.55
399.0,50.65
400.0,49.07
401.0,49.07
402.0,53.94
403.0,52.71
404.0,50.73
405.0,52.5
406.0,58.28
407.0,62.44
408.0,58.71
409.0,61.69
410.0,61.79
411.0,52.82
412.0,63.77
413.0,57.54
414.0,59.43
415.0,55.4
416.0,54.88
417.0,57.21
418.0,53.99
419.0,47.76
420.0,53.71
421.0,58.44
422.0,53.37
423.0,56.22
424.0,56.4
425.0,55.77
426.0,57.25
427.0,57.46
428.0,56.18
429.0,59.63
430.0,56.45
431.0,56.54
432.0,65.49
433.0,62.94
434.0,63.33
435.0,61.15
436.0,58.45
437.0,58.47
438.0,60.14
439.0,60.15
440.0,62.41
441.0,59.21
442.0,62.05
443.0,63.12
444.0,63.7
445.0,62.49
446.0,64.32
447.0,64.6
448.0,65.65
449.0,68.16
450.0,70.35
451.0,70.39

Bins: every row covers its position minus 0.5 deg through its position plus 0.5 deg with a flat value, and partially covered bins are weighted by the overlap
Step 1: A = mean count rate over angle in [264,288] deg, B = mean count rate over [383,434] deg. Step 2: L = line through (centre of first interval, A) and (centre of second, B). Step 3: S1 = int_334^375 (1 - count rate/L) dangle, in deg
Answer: 3.07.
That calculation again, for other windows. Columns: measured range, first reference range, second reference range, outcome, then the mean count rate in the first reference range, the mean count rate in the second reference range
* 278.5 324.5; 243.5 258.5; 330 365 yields 3.09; 100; 65.7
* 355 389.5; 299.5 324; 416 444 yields 6.49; 74.1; 58.3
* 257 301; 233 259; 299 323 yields 1.94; 104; 74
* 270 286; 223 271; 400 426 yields 1.08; 101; 55.8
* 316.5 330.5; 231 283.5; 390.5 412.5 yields 0.74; 96.9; 53.4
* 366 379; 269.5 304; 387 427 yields 1.36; 80.7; 53.8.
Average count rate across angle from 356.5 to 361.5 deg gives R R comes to 57.5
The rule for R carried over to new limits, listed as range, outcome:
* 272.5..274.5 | 89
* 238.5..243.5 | 108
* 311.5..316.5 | 77.9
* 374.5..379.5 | 51.4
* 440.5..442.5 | 60.6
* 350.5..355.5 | 62.8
